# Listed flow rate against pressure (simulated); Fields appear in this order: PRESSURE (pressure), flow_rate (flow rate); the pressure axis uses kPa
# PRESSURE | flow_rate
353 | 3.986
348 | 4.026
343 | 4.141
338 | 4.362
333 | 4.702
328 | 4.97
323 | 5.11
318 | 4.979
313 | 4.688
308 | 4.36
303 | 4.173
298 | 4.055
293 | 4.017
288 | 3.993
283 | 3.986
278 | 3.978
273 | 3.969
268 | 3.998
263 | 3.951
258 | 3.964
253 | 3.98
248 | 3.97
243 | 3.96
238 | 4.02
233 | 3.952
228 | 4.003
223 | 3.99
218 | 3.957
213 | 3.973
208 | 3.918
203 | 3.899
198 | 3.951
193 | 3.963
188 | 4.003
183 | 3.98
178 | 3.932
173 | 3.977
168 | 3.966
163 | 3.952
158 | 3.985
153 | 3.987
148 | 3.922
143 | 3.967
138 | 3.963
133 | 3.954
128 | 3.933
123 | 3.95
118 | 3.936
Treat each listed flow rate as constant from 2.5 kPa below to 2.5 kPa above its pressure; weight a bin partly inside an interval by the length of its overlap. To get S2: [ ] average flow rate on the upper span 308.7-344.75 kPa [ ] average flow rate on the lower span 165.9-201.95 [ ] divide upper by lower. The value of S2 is 1.2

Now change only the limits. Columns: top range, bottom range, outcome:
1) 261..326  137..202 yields 1.07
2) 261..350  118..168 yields 1.09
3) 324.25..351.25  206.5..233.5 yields 1.12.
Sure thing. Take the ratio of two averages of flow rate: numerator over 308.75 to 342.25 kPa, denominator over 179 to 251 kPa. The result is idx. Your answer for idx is 1.20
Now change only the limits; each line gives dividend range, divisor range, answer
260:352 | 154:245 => 1.08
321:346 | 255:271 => 1.17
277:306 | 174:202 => 1.02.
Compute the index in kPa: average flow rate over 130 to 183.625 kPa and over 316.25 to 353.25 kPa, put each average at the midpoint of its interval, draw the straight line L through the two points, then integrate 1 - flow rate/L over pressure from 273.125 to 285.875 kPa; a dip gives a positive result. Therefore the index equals 1.15 kPa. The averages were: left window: 3.96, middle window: 3.98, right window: 4.56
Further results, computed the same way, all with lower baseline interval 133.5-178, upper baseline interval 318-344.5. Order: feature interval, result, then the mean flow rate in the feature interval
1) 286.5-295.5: 1.0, 4.01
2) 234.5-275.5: 3.8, 3.98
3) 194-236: 2.6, 3.96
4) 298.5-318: 0.7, 4.44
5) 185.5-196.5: 0.4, 3.98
